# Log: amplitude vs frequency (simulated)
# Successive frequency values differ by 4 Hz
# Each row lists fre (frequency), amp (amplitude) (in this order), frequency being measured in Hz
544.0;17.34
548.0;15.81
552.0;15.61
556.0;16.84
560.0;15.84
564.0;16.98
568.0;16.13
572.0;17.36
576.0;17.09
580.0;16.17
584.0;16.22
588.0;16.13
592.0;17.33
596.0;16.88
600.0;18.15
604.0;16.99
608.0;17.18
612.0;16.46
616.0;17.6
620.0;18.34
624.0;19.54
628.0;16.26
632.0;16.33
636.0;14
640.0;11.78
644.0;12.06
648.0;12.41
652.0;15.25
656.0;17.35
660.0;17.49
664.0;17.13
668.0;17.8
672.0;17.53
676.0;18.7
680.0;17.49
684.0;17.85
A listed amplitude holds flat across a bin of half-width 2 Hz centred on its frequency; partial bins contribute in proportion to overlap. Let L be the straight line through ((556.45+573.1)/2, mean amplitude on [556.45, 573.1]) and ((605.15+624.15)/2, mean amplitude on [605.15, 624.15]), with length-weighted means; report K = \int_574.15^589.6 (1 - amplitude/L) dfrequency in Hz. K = 0.5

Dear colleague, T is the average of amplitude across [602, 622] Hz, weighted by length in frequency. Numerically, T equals 17.3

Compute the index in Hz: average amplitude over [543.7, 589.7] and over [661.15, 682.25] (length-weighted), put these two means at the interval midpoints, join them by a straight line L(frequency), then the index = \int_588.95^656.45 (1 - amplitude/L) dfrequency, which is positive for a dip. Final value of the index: 4.0 Hz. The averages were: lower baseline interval 16.4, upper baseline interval 17.7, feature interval 16.1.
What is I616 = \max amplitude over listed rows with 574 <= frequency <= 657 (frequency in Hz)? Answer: 19.54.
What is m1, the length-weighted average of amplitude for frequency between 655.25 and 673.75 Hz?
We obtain 17.5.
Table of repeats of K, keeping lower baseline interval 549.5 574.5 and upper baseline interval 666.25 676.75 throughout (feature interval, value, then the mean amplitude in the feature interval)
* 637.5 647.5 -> 3.1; 12.1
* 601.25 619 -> -0.1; 17.2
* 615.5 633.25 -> -0.4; 17.7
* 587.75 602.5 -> -0.3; 17.2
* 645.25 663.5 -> 2.2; 15.6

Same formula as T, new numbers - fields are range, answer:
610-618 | 17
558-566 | 16.4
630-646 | 13.5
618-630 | 18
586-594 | 16.7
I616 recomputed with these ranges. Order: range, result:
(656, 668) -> 17.8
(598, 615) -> 18.15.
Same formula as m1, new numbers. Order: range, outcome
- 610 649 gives 15.6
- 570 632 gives 17.2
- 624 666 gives 15.2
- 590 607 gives 17.3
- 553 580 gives 16.6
